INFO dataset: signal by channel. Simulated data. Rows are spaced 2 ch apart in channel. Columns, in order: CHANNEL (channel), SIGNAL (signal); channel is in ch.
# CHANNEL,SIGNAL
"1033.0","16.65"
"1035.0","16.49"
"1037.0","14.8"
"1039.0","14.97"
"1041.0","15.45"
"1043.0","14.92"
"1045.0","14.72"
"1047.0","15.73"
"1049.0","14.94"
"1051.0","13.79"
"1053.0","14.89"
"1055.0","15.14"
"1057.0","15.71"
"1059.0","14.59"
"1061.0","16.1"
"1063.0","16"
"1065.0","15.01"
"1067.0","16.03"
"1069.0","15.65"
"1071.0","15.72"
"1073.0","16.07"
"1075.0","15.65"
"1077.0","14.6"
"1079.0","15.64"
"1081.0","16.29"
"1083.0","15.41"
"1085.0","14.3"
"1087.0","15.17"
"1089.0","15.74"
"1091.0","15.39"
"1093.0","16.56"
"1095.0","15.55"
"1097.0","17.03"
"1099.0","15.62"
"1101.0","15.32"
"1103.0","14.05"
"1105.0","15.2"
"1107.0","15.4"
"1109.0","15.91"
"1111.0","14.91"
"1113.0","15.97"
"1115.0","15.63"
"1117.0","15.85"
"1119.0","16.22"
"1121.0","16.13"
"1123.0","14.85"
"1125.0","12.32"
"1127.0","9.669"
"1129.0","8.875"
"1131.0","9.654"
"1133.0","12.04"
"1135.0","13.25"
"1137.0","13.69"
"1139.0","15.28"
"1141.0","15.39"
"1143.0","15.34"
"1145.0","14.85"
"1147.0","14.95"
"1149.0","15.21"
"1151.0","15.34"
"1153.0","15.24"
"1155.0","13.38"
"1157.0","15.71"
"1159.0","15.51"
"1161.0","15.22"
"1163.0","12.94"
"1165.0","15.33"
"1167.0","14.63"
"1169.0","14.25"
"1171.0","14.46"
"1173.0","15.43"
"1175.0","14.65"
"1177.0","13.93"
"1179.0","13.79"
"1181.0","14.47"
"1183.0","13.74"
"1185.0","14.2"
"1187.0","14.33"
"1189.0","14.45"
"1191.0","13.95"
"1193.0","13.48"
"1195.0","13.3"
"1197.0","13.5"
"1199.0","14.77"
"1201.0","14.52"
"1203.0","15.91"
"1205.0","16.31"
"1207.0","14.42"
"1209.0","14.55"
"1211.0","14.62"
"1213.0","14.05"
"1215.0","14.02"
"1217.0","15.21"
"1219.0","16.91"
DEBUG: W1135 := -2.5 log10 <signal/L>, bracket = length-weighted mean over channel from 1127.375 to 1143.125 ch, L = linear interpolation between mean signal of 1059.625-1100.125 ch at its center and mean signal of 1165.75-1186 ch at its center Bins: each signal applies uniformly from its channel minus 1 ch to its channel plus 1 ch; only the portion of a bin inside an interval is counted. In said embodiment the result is 0.18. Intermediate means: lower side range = 15.7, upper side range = 14.4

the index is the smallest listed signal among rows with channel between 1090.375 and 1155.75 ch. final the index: 8.875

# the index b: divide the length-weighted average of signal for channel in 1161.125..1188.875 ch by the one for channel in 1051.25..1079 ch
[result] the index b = 0.93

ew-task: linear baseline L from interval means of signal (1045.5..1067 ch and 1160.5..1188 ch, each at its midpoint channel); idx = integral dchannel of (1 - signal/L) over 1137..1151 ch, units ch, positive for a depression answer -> -0.47 ch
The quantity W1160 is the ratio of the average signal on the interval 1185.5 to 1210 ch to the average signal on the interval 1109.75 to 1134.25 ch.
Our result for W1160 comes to 1.1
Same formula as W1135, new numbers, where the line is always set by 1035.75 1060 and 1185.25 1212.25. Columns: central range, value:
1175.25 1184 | 0.037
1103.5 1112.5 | -0.039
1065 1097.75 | -0.055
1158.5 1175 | -0.009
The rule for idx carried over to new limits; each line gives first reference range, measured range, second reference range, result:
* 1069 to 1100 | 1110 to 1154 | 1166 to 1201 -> 2.45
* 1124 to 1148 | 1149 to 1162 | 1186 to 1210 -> -1.61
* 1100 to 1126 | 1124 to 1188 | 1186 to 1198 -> 2.07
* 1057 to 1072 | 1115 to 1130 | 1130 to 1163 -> 1.17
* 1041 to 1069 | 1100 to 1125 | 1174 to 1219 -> -0.72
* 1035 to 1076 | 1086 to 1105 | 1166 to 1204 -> -0.73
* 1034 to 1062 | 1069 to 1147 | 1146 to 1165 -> 1.20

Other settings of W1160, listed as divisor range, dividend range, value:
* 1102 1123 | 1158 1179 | 0.94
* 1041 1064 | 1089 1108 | 1.03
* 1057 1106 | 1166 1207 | 0.93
